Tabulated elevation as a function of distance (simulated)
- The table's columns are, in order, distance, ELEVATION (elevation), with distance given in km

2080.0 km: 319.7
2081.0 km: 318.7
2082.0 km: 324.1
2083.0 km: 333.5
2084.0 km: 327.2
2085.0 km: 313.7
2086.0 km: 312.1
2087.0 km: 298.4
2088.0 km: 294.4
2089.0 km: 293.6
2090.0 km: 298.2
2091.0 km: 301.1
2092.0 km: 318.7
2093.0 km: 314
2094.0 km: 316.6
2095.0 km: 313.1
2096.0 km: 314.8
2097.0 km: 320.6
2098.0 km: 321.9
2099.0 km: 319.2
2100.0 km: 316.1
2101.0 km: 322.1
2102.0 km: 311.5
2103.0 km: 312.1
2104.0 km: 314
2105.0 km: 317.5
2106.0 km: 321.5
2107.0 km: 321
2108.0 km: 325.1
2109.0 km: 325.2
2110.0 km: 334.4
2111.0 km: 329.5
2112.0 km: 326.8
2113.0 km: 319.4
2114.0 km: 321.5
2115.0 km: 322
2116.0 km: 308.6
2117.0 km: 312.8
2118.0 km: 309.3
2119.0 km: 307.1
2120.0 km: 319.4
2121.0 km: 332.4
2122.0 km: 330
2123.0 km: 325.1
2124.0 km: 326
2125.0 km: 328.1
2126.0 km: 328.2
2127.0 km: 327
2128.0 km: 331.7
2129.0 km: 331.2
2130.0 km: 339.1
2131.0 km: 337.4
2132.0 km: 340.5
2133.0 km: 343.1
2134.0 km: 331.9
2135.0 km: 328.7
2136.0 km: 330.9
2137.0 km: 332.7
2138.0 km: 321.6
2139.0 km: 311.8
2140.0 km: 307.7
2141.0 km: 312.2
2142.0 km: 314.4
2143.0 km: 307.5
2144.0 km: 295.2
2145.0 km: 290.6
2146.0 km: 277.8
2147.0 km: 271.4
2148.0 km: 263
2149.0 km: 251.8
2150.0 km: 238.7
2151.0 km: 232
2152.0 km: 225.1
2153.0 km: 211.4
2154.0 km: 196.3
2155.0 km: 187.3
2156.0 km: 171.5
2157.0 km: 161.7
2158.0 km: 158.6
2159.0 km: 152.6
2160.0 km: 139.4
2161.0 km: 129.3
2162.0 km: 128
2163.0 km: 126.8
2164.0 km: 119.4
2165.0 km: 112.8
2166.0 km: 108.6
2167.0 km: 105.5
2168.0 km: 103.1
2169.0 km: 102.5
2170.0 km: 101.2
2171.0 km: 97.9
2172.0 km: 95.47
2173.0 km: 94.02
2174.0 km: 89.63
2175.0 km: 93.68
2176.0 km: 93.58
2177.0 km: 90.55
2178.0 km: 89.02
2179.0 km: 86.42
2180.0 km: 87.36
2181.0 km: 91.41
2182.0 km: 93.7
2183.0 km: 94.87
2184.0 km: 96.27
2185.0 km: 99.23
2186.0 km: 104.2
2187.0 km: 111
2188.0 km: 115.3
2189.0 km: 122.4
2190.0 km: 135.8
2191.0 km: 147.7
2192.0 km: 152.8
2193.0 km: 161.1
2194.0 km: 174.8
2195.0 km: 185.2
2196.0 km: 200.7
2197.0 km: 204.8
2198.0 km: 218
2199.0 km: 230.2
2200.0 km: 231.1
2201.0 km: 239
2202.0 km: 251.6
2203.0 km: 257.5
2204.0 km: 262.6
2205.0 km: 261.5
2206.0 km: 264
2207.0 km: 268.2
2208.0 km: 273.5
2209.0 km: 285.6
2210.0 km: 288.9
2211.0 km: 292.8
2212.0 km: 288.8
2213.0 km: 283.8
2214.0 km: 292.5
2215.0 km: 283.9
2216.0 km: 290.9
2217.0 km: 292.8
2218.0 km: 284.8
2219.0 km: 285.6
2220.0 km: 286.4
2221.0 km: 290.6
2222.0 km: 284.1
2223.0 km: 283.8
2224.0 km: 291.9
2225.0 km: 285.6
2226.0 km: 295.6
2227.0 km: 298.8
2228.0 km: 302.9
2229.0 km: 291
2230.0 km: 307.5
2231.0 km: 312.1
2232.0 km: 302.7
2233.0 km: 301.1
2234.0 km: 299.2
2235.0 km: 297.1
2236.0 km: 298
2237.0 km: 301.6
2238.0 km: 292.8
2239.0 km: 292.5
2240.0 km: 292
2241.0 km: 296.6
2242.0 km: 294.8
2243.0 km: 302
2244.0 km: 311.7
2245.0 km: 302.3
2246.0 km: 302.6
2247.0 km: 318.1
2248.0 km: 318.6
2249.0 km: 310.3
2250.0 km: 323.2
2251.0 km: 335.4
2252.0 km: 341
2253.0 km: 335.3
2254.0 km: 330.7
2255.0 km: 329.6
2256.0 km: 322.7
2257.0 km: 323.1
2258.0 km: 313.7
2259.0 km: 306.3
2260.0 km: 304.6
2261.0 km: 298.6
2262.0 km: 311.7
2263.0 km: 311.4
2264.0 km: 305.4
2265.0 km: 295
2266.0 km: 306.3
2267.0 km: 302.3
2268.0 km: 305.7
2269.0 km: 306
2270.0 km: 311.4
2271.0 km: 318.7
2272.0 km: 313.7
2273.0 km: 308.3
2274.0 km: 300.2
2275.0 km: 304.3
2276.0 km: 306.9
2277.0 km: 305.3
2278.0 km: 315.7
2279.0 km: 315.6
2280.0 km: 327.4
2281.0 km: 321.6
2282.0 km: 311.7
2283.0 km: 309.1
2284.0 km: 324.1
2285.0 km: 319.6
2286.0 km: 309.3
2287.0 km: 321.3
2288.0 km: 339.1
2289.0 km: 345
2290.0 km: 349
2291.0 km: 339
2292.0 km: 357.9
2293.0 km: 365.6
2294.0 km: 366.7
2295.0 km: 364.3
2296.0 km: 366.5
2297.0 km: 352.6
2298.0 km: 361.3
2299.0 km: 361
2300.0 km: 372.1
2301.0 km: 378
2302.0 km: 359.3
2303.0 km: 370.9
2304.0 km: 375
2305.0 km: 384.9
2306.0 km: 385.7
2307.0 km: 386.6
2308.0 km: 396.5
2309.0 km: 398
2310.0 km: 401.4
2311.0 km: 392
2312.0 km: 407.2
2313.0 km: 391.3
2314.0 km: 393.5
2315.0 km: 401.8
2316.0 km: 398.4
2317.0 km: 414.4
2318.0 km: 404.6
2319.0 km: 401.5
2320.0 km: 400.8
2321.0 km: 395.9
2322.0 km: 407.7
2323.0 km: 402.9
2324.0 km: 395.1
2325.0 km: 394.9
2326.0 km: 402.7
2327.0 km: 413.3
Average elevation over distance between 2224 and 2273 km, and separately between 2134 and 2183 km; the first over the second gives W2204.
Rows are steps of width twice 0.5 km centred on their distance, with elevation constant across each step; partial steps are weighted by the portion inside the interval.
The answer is 1.7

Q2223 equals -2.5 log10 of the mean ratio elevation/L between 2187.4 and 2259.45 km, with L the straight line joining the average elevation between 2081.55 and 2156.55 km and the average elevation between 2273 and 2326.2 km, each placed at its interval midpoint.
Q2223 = 0.23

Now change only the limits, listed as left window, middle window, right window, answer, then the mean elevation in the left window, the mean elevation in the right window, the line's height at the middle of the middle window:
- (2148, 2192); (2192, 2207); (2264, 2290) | -0.22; 132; 314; 182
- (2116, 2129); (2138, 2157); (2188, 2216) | 0.14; 323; 231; 294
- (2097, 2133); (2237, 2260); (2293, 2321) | 0.17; 324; 385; 366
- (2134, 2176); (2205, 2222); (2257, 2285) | -0.11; 200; 310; 256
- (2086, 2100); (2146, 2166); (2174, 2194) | -0.06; 310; 110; 171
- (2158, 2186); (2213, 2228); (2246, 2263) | -0.25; 105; 319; 231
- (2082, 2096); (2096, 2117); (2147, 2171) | -0.17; 311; 163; 274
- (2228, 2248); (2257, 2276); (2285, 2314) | 0.08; 301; 367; 332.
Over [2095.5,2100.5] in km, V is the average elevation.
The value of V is 319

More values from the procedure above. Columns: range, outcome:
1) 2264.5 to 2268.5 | 302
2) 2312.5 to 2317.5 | 400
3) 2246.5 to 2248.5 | 318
